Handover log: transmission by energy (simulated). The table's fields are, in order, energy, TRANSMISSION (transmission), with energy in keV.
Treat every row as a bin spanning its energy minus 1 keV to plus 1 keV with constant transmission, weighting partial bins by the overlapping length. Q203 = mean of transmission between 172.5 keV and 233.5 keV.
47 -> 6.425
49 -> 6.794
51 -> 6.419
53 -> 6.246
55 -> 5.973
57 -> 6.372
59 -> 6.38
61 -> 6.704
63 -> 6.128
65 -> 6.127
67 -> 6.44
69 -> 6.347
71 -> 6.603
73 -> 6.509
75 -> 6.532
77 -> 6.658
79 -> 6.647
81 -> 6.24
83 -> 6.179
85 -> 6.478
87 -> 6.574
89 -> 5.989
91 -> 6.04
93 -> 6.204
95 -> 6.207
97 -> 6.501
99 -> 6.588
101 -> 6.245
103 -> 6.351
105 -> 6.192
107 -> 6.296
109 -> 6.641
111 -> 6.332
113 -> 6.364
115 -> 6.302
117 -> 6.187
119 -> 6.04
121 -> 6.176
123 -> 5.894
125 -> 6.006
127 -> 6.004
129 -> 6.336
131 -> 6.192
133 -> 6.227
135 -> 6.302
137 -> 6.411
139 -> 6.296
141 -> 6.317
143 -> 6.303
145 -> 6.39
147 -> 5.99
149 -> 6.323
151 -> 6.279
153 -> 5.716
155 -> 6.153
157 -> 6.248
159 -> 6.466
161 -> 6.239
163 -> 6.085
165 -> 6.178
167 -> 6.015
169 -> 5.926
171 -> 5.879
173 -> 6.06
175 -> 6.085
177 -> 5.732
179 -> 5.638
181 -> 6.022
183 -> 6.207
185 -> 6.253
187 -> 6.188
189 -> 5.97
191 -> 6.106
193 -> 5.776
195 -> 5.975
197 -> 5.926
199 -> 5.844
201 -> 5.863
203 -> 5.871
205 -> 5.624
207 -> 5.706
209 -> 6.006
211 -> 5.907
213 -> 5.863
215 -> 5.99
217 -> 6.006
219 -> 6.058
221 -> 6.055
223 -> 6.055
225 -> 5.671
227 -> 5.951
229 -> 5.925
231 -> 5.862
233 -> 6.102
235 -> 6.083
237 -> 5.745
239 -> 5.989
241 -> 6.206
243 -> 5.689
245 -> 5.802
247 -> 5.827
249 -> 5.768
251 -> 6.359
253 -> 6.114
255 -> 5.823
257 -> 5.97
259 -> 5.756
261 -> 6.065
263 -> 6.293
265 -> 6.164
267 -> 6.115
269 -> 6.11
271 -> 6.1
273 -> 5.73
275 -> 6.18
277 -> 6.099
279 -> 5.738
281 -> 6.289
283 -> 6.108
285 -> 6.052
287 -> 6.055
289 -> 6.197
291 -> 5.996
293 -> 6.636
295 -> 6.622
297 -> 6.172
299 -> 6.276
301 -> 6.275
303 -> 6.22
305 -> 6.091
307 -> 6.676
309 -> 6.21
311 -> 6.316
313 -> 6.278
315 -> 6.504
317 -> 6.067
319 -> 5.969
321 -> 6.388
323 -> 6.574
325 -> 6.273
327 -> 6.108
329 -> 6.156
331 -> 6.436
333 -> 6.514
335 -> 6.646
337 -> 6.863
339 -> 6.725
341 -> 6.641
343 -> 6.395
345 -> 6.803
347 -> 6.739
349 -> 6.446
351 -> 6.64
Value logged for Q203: 5.94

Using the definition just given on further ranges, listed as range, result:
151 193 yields 6.06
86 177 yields 6.21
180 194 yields 6.07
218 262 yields 5.95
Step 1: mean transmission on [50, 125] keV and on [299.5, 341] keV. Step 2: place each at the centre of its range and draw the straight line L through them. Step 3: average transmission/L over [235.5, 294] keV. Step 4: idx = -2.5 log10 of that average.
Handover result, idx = 0.06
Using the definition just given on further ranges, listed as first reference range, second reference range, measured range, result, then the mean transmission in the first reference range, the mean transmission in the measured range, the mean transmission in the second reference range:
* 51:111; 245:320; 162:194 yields 0.04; 6.36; 6.01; 6.14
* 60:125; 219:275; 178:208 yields 0.03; 6.33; 5.93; 5.98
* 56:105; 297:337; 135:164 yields 0.02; 6.37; 6.23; 6.32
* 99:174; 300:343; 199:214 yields 0.08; 6.2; 5.83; 6.38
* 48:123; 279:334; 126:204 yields 0.04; 6.35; 6.1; 6.27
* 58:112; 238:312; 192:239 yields 0.05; 6.38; 5.91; 6.11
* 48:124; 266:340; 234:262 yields 0.06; 6.34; 5.94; 6.26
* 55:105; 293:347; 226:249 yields 0.08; 6.37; 5.92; 6.4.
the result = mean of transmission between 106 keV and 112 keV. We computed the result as 6.42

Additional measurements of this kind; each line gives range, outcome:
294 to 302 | 6.34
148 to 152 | 6.3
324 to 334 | 6.3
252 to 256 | 5.97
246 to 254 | 6.02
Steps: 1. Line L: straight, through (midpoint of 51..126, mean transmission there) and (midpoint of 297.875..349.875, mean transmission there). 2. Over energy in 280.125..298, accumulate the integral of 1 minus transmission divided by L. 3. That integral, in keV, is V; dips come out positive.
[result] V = 0.44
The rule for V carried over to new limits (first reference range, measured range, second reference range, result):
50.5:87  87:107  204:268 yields 0.1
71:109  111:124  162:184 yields 0.1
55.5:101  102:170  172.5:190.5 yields -0.4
